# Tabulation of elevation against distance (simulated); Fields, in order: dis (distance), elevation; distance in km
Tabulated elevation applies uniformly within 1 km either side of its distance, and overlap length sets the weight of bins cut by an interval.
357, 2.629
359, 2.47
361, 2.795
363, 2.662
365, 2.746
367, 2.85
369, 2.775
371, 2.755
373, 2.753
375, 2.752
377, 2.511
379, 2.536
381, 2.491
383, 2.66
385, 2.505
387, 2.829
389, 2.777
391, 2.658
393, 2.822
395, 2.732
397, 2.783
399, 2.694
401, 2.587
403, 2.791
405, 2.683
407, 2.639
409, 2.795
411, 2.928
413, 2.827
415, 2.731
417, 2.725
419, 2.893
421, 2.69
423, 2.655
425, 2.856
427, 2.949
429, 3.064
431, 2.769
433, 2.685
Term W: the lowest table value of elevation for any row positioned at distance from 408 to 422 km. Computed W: 2.69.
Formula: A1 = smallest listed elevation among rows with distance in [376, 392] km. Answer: 2.491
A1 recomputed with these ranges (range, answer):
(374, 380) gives 2.511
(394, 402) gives 2.587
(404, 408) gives 2.639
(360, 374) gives 2.662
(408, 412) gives 2.795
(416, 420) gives 2.725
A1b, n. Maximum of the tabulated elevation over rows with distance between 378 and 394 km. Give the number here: 2.829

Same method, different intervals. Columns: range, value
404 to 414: 2.928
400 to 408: 2.791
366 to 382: 2.85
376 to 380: 2.536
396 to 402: 2.783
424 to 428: 2.949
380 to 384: 2.66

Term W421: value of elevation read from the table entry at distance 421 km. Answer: 2.69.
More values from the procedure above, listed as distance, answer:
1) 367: 2.85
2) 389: 2.777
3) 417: 2.725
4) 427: 2.949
